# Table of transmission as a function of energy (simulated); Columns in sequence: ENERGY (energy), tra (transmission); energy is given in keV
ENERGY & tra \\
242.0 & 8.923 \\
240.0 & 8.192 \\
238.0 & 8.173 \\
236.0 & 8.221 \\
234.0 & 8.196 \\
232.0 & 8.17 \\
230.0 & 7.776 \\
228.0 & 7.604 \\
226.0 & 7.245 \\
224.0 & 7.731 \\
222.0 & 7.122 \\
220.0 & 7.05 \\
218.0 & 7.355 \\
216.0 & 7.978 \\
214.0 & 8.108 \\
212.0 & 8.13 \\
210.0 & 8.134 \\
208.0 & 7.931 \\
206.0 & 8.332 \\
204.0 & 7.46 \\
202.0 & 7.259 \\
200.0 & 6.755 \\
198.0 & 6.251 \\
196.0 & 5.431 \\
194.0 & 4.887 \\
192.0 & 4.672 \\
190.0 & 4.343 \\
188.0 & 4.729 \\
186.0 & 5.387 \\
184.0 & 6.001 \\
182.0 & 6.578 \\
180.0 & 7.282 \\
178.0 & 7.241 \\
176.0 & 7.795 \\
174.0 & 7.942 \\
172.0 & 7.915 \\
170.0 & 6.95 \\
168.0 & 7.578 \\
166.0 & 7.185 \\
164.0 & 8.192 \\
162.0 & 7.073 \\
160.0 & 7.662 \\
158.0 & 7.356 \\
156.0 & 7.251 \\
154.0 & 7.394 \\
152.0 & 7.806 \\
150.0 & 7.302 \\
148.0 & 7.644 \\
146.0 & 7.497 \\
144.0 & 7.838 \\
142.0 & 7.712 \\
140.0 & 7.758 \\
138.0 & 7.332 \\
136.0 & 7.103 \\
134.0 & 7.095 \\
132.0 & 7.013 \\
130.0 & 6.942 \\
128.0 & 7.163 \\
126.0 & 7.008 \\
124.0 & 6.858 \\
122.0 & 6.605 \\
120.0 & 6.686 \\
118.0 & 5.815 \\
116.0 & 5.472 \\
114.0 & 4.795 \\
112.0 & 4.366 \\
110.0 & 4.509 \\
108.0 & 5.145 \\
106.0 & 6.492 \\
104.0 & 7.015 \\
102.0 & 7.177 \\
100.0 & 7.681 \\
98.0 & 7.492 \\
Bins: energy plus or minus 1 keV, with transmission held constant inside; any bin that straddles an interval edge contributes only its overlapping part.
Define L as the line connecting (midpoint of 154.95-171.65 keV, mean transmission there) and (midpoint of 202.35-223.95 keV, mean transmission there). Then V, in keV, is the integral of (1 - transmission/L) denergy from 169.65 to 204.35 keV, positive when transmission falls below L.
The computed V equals 5.6 keV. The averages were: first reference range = 7.43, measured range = 6.35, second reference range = 7.74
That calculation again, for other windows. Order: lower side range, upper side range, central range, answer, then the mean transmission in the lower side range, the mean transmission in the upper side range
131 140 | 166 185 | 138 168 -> -1.3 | 7.2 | 7.25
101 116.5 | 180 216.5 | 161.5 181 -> -3.8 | 5.63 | 6.58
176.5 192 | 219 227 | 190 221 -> -1.2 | 5.92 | 7.29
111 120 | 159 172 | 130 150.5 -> -3.4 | 5.29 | 7.48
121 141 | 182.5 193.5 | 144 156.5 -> -2.2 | 7.09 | 5.09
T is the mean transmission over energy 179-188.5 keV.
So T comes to 6.06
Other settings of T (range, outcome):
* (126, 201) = 6.92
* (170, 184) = 7.32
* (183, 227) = 6.74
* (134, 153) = 7.53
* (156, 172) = 7.45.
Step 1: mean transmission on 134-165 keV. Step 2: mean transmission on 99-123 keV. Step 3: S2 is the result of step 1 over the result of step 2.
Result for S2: 1.26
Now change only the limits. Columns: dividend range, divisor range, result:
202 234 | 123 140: 1.09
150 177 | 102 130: 1.24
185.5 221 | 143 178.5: 0.89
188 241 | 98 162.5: 1.05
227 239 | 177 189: 1.29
